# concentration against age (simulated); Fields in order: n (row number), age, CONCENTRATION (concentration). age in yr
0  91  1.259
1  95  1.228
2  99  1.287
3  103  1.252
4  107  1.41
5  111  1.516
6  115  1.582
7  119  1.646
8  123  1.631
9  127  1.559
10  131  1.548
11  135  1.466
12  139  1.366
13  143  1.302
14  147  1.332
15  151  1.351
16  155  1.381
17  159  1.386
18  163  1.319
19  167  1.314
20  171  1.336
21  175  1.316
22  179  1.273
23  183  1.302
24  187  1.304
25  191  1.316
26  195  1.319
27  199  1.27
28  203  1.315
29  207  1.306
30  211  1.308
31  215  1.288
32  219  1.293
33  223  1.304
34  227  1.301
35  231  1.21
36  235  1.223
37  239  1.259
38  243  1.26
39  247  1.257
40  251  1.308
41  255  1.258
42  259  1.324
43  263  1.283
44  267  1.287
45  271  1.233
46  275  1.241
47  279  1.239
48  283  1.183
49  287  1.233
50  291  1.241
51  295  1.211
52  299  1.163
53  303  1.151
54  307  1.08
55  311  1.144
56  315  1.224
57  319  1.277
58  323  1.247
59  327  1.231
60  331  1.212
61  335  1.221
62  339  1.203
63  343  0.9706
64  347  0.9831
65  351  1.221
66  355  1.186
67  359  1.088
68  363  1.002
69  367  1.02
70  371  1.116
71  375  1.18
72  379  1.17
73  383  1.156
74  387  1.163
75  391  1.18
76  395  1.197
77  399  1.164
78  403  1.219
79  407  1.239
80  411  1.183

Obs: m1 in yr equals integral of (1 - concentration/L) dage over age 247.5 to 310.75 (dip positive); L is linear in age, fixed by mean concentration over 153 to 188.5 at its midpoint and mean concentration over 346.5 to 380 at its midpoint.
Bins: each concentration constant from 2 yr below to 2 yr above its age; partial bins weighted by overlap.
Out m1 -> -1.1 yr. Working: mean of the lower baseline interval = 1.33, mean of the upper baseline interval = 1.11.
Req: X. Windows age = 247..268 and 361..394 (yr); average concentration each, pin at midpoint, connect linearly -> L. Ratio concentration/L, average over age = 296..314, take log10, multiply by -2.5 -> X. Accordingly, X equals 0.07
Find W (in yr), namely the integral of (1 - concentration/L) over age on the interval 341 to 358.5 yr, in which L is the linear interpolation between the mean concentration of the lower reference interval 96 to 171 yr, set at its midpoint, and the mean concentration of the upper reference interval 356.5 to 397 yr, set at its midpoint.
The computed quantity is 1.1 yr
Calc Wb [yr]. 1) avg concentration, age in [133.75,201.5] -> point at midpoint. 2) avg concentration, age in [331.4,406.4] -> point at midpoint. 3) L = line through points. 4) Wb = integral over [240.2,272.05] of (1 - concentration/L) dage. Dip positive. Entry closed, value -0.8 yr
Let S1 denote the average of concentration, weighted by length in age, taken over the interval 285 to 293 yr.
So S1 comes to 1.24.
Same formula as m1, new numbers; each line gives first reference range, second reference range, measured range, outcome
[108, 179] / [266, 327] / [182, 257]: 2.0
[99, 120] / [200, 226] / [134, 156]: 0.6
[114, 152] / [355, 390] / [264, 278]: 0.2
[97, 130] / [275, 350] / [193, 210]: 0.6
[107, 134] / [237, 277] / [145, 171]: 2.4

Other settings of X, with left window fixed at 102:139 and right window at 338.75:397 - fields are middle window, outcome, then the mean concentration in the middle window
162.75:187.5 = 0.09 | 1.31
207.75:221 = 0.05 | 1.3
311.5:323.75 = -0.03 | 1.24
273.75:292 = 0.02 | 1.23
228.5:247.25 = 0.07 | 1.24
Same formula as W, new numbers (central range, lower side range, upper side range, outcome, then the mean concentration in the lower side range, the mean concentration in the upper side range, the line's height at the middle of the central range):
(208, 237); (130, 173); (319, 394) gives 0.3 yr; 1.37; 1.15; 1.29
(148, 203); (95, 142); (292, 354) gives 2.4 yr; 1.46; 1.17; 1.38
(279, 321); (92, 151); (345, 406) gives 1.1 yr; 1.43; 1.14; 1.23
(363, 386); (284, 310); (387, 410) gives 1.4 yr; 1.18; 1.2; 1.19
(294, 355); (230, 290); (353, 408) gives 1.4 yr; 1.25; 1.15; 1.2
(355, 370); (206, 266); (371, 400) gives 1.6 yr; 1.28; 1.17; 1.19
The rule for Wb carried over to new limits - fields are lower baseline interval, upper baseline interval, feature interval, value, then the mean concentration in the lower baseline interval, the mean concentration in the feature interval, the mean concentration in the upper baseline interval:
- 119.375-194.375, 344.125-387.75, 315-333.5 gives -1.15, 1.38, 1.24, 1.11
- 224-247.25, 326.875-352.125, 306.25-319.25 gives -0.10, 1.25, 1.18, 1.14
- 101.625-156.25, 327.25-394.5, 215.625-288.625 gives 1.31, 1.46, 1.26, 1.13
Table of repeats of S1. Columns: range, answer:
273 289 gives 1.22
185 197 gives 1.31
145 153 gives 1.34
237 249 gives 1.26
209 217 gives 1.3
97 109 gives 1.32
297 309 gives 1.13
